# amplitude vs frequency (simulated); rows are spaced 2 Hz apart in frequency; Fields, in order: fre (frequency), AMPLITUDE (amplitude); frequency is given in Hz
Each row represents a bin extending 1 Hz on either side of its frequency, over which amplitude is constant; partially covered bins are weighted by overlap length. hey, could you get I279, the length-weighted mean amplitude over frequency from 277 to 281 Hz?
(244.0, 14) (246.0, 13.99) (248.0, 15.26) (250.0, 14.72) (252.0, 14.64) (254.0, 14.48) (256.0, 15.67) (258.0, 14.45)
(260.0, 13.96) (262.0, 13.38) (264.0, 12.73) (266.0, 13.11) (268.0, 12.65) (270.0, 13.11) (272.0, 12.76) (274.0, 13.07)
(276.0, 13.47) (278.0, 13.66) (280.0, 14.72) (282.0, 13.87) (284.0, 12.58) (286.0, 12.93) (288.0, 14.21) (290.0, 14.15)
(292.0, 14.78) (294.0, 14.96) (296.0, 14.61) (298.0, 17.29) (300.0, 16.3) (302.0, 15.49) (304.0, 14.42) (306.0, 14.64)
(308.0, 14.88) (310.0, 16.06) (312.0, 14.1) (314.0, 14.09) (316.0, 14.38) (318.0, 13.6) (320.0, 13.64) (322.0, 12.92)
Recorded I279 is 14.2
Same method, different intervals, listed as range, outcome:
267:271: 12.9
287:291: 14.2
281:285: 13.2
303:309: 14.6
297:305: 15.9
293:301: 15.8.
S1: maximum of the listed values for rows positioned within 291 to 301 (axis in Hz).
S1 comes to 17.29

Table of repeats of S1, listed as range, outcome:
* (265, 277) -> 13.47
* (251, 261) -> 15.67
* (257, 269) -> 14.45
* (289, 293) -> 14.78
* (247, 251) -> 15.26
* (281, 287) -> 13.87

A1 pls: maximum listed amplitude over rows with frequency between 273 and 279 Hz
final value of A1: 13.66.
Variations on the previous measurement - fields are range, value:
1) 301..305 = 15.49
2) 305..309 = 14.88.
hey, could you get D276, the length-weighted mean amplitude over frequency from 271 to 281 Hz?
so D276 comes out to 13.5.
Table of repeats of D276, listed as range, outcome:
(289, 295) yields 14.6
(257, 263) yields 13.9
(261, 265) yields 13.1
